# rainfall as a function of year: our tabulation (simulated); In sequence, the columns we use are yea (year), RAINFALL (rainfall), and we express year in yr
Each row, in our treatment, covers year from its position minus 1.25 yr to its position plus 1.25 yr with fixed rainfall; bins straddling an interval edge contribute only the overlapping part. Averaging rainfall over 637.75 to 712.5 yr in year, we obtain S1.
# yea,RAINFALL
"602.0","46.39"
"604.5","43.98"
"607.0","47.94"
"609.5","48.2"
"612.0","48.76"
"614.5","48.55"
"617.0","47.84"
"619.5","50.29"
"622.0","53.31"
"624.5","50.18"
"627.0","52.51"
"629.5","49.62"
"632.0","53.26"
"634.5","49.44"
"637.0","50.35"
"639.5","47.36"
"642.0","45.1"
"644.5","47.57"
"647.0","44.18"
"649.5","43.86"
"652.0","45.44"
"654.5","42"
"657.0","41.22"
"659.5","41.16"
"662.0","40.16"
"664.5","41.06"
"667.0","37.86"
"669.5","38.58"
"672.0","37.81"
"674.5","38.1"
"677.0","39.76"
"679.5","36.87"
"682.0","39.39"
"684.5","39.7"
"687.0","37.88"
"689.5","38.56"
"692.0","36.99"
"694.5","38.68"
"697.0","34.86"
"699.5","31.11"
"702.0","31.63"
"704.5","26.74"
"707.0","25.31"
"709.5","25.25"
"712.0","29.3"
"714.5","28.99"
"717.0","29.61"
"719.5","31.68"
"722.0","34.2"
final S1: 38.3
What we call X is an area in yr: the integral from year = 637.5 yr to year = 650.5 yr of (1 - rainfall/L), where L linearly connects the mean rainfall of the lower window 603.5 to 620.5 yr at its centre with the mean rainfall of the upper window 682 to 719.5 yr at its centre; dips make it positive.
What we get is -1.1 yr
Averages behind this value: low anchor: 48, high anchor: 32.7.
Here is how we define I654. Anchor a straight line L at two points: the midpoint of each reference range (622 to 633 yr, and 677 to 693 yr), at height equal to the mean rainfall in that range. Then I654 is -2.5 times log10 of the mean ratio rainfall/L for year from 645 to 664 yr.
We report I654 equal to 0.066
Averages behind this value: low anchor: 51.6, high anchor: 38.4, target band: 42.7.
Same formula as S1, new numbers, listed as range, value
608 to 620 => 48.6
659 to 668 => 40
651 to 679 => 40.1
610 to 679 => 45.3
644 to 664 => 43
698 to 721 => 29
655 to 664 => 41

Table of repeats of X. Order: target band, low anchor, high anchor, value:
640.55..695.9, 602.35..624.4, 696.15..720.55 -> -4.7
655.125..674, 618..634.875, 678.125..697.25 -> 1.5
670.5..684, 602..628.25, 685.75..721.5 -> -0.5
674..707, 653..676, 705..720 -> -2.1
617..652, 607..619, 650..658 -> -2.5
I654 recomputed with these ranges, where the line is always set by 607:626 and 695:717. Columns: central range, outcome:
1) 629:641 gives -0.10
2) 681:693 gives -0.14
